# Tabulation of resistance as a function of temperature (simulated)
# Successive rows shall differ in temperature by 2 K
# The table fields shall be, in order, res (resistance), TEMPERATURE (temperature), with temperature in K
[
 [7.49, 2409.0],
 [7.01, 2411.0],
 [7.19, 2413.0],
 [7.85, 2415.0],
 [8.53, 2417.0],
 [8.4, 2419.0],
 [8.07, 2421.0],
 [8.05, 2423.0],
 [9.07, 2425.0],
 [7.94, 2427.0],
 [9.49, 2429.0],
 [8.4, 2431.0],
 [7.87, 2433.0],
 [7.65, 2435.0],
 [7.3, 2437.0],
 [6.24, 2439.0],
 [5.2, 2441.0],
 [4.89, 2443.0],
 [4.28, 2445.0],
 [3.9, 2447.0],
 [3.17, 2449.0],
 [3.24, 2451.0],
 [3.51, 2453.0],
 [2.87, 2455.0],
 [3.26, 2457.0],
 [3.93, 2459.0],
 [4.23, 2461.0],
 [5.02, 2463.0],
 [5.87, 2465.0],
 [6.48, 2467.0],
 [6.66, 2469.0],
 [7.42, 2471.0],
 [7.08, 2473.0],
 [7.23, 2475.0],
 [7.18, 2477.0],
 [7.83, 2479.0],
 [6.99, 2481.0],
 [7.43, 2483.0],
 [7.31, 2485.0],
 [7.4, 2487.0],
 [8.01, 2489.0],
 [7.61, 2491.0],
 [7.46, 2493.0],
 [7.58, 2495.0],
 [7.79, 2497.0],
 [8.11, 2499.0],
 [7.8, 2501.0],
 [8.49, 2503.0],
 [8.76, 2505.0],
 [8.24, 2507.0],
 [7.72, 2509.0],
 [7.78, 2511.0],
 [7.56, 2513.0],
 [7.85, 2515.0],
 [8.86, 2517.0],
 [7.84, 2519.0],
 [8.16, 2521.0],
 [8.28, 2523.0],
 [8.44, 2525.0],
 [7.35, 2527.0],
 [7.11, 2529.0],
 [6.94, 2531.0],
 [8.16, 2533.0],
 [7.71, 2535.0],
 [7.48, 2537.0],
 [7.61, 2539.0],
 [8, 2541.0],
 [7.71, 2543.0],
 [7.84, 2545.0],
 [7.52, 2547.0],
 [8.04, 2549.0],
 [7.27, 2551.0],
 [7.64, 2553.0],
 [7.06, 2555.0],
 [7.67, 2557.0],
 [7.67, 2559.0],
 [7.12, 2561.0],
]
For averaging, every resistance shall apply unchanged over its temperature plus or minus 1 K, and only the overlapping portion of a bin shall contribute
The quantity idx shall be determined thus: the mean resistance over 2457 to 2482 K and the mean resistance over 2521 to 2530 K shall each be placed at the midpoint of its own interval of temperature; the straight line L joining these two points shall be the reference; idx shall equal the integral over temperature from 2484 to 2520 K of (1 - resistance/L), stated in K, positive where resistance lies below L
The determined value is -3.8 K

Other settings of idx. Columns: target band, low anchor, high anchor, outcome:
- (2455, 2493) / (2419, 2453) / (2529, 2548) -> 2.87 K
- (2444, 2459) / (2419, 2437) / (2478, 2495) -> 8.42 K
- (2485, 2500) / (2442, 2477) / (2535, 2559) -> -4.34 K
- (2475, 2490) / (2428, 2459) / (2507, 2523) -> -1.39 K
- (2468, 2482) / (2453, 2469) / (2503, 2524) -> -4.23 K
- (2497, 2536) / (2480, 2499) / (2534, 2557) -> -1.90 K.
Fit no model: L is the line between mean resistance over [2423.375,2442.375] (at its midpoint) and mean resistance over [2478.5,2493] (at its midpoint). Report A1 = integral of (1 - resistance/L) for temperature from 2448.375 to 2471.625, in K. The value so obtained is 9.05 K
